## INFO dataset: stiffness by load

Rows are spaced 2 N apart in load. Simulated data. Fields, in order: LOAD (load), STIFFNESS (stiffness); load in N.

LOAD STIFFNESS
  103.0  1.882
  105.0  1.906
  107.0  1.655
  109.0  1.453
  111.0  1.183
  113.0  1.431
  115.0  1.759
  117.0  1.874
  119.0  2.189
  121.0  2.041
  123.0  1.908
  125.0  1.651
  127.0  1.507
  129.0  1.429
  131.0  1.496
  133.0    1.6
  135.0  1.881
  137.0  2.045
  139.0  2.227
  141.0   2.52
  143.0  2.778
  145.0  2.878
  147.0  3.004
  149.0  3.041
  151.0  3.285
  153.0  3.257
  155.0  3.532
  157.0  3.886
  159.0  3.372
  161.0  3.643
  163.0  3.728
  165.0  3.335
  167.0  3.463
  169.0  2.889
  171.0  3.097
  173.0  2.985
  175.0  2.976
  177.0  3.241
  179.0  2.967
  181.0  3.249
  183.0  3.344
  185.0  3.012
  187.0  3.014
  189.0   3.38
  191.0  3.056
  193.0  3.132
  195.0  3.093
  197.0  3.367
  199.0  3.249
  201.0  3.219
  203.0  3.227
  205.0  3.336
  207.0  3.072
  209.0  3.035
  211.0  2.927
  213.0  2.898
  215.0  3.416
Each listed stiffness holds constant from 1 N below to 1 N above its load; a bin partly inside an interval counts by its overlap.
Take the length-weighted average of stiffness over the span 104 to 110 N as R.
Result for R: 1.67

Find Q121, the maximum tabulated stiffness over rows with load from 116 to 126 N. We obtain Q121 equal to 2.189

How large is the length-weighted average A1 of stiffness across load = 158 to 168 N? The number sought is 3.51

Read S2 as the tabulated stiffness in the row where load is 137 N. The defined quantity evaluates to 2.045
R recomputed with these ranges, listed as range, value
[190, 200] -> 3.18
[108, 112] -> 1.32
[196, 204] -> 3.27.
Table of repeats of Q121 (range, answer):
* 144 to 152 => 3.285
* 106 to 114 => 1.655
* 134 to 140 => 2.227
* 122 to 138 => 2.045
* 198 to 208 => 3.336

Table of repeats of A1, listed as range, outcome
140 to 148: 2.79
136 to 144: 2.39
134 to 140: 2.05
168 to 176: 2.99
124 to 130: 1.53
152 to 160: 3.51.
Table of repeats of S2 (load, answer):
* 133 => 1.6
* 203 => 3.227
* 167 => 3.463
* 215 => 3.416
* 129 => 1.429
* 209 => 3.035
